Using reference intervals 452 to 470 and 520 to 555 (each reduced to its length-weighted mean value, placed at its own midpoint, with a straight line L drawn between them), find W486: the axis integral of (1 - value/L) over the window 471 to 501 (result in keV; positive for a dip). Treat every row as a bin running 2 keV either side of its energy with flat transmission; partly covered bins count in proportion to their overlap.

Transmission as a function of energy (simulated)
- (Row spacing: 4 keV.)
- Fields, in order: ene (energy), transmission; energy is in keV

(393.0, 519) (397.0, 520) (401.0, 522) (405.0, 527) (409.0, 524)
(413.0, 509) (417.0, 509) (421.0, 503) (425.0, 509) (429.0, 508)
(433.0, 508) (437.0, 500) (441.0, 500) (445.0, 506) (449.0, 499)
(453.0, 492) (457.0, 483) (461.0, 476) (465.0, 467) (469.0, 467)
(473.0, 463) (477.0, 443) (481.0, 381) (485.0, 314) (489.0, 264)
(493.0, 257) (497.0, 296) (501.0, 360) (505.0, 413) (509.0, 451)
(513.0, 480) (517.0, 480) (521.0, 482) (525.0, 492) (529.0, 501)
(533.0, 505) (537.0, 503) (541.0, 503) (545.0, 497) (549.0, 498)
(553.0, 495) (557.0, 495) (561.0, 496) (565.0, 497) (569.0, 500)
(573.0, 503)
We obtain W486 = 8.5 keV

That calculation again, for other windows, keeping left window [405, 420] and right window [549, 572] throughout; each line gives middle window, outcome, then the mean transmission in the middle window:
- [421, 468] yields 1.5 keV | 495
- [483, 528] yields 9.9 keV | 392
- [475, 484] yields 1.9 keV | 401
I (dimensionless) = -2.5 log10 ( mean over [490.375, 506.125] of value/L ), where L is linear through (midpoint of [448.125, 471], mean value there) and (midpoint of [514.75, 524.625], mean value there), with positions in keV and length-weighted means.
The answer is 0.43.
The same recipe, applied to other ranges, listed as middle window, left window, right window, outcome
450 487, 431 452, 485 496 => -0.184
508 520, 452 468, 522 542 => 0.048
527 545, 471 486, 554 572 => -0.077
